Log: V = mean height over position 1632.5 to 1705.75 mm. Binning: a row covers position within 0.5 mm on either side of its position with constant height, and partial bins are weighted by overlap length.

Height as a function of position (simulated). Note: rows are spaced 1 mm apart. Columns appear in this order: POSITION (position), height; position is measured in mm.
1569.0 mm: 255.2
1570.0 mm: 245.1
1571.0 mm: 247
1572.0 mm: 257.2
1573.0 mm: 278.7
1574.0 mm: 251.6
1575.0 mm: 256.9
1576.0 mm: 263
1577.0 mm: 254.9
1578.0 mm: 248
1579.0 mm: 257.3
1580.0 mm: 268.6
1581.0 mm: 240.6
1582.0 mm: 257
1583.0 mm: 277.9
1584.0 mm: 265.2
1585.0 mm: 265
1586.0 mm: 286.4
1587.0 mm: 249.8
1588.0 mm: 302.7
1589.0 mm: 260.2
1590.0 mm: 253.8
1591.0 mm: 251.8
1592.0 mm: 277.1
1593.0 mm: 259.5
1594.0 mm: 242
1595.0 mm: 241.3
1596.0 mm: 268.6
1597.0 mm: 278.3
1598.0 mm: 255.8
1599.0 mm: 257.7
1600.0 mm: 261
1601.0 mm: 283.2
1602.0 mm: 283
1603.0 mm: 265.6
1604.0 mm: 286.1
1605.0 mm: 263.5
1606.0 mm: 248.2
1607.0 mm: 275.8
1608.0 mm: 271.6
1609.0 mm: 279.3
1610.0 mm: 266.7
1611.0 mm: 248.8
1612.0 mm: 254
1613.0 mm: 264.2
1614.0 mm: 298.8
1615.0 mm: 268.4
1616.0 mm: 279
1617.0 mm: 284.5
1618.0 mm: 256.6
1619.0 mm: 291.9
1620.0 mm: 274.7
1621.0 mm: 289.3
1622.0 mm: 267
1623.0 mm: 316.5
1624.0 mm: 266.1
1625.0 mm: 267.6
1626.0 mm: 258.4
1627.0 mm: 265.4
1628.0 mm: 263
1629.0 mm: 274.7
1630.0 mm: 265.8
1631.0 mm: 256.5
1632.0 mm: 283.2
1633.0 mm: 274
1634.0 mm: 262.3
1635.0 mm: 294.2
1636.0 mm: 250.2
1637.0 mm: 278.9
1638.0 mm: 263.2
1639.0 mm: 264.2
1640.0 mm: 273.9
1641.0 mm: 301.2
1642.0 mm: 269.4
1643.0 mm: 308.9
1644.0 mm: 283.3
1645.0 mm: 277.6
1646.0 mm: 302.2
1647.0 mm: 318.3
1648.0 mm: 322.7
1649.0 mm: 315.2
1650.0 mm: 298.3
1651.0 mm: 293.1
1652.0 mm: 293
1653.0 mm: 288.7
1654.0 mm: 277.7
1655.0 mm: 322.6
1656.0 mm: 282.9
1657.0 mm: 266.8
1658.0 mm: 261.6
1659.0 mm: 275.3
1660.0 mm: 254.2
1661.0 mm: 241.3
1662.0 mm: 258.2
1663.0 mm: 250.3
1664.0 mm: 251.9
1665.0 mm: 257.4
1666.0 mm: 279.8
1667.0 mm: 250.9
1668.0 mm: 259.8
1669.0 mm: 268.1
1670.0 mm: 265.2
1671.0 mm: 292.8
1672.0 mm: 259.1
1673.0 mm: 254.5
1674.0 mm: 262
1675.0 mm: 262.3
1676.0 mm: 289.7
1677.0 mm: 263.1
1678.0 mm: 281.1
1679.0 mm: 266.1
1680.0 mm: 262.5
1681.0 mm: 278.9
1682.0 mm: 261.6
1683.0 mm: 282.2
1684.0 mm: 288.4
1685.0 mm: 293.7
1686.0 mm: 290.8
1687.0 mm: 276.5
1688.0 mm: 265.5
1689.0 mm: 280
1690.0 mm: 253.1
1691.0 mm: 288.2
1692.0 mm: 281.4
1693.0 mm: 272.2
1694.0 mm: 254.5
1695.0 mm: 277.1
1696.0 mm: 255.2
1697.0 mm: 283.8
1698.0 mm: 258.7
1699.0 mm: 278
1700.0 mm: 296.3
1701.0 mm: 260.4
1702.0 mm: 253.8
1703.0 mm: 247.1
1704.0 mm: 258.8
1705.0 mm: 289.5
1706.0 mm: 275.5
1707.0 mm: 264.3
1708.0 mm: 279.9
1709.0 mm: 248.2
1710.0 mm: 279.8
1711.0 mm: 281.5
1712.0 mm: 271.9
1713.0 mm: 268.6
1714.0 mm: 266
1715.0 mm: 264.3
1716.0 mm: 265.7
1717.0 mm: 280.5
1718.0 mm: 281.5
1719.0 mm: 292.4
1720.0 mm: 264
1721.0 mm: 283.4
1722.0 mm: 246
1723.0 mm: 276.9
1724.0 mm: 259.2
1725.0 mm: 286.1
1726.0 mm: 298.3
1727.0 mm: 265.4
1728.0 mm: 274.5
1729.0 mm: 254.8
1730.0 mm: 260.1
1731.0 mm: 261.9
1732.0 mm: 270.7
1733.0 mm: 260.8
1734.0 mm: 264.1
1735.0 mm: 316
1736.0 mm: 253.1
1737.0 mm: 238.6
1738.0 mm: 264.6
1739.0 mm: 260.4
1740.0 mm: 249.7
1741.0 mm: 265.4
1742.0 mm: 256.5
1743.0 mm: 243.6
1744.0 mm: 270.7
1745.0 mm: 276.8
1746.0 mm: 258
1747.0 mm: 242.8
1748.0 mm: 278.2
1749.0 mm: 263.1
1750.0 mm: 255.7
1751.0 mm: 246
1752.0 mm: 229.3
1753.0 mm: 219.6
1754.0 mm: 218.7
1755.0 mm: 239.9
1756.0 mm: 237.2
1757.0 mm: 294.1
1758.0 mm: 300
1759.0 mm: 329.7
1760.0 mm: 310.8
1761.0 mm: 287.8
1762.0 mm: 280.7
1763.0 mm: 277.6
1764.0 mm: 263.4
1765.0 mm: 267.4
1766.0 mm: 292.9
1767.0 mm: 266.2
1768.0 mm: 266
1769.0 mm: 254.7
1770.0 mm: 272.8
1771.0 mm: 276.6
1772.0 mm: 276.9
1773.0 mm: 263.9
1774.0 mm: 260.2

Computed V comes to 275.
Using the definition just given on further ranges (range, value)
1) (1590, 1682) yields 273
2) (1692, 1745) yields 268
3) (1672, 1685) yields 271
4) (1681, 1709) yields 273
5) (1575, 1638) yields 268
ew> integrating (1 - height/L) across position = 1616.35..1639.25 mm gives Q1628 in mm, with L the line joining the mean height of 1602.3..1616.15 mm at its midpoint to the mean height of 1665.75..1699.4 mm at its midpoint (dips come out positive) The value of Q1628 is -0.2 mm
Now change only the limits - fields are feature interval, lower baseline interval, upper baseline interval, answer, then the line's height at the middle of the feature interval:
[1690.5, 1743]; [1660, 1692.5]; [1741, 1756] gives -2.2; 258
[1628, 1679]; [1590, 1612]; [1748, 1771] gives -2.0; 265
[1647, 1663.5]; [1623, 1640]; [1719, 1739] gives -0.8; 269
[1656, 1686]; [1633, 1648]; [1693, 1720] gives 1.0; 277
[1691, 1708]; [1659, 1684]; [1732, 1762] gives -0.3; 265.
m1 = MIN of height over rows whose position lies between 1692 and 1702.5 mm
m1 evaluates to 253.8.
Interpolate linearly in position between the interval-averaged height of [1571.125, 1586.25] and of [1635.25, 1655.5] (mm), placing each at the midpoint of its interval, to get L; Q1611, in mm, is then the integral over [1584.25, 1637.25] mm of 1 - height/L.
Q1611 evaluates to 1.1 mm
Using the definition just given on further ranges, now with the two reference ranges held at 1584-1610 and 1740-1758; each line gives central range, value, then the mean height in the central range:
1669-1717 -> -2.36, 271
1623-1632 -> -0.15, 269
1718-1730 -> -0.78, 273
